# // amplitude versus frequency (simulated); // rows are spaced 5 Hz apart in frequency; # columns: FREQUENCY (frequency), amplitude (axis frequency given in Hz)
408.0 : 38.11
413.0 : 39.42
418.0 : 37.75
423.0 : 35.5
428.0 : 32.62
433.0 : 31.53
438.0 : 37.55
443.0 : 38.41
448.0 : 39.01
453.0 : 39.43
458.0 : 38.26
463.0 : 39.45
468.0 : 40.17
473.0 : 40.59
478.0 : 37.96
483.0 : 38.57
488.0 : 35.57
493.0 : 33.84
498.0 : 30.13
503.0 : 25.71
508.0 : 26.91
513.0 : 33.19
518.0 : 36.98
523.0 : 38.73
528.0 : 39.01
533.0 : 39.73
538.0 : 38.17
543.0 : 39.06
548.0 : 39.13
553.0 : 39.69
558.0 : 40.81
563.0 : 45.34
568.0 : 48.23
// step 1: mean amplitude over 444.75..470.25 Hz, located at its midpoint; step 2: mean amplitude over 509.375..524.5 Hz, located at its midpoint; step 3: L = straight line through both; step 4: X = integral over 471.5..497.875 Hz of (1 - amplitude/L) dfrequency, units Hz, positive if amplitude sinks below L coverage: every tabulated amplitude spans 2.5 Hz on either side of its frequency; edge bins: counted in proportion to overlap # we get 0.7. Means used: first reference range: 39.2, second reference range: 35.4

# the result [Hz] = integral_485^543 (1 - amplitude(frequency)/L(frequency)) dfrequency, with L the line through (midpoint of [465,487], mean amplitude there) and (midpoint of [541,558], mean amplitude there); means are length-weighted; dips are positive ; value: 6.95 Hz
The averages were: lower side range 39.1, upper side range 39.5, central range 34.6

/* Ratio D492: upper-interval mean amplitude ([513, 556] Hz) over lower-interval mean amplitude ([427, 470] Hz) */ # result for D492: 1.0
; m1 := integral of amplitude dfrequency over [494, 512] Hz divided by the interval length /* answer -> 28.6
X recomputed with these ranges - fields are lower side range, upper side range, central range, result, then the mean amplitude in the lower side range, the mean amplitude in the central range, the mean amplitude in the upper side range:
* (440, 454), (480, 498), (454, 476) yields -1.3 Hz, 38.8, 39.6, 35.2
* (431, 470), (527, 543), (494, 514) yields 5.0 Hz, 38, 29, 39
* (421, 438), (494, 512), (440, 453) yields -2.5 Hz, 33.8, 38.8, 28.6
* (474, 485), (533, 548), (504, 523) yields 3.0 Hz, 38.6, 32.7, 38.9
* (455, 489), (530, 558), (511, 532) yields 1.0 Hz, 38.8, 37.3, 39.3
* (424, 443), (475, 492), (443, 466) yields -2.1 Hz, 34.6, 39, 37.2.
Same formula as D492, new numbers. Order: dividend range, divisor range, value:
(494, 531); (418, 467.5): 0.89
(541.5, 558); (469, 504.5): 1.13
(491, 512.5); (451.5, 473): 0.75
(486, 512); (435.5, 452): 0.79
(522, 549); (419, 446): 1.10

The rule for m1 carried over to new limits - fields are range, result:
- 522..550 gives 39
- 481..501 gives 34.2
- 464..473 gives 40.2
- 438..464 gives 38.8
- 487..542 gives 34.5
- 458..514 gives 34.9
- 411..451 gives 36.5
